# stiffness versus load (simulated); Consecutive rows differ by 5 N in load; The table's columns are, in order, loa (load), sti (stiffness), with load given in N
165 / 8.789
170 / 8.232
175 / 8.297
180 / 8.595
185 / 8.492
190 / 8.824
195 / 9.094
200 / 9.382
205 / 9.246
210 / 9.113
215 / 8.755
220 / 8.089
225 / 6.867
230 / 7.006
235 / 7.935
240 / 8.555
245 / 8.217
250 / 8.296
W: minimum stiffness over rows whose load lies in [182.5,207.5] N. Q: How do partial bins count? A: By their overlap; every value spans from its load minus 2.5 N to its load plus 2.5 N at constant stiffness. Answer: 8.492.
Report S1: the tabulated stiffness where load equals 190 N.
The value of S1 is 8.824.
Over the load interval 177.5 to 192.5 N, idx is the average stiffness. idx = 8.64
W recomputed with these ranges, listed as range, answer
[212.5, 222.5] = 8.089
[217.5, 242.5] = 6.867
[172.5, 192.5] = 8.297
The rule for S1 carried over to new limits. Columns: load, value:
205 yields 9.246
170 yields 8.232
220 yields 8.089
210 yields 9.113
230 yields 7.006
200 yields 9.382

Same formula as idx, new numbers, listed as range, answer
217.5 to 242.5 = 7.69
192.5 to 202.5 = 9.24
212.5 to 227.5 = 7.9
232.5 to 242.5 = 8.24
